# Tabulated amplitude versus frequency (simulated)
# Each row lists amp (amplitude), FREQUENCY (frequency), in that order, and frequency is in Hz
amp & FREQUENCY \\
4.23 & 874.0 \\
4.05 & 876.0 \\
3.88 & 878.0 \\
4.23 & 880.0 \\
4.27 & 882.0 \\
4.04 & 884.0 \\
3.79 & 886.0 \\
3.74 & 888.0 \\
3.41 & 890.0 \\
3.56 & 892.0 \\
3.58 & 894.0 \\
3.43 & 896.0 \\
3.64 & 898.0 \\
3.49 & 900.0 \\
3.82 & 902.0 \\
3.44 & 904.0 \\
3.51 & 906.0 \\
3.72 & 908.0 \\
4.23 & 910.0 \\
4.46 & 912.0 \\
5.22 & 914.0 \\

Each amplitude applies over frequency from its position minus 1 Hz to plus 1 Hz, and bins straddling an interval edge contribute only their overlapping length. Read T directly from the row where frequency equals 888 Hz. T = 3.74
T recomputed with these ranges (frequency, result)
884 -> 4.04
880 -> 4.23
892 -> 3.56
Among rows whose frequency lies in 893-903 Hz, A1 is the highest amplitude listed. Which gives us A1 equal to 3.82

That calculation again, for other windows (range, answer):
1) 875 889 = 4.27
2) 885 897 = 3.79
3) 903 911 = 4.23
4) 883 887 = 4.04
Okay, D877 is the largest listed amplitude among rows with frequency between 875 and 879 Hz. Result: 4.05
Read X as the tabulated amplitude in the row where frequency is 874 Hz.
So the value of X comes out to 4.23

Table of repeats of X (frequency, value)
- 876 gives 4.05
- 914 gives 5.22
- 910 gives 4.23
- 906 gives 3.51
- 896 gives 3.43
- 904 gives 3.44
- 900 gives 3.49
